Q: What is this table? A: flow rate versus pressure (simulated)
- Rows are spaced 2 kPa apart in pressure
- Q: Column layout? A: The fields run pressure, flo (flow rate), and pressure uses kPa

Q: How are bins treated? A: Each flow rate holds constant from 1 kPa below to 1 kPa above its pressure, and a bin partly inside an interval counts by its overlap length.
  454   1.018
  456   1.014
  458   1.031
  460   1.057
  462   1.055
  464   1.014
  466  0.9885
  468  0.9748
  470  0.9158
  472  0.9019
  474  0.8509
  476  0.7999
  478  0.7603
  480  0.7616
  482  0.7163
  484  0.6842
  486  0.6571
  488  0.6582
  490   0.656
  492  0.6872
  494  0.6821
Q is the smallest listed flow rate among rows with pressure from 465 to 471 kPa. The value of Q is 0.9158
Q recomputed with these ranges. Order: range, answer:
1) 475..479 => 0.7603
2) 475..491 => 0.656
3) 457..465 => 1.014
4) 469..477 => 0.7999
